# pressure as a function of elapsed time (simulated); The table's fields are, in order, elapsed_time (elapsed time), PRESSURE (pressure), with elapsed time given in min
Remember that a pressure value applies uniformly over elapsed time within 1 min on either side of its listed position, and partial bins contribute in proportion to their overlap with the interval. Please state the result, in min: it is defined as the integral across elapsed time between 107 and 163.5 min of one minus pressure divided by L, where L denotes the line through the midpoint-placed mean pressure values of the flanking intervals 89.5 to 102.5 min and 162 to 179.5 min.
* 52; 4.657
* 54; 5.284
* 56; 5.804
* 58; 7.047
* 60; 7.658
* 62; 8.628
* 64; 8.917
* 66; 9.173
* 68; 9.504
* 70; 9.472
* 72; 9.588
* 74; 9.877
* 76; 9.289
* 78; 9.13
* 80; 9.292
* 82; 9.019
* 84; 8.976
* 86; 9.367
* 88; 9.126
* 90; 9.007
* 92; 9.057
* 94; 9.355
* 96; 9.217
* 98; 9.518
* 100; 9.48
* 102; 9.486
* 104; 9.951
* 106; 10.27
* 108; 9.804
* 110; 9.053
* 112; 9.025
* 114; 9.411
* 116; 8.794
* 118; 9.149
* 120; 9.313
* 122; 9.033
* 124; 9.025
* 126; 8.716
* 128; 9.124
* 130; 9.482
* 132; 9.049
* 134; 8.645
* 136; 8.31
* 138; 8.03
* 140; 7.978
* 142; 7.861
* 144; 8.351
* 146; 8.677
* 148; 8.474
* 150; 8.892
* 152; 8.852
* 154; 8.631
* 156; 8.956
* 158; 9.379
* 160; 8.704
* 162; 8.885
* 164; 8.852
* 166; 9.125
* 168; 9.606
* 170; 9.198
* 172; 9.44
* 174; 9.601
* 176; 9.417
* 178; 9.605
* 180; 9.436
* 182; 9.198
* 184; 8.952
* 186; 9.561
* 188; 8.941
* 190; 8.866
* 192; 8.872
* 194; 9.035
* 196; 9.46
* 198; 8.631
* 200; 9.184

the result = 2.9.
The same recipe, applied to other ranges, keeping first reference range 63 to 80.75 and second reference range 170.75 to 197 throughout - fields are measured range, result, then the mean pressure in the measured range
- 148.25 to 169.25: 0.70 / 8.97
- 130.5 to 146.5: 1.57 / 8.39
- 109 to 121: 0.25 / 9.12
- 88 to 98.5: 0.15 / 9.21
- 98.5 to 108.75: -0.50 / 9.78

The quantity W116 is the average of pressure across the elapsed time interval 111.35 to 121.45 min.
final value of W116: 9.14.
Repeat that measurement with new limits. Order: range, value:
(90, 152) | 9.01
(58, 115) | 9.23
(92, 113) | 9.49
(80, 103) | 9.24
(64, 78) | 9.42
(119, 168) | 8.78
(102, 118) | 9.45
